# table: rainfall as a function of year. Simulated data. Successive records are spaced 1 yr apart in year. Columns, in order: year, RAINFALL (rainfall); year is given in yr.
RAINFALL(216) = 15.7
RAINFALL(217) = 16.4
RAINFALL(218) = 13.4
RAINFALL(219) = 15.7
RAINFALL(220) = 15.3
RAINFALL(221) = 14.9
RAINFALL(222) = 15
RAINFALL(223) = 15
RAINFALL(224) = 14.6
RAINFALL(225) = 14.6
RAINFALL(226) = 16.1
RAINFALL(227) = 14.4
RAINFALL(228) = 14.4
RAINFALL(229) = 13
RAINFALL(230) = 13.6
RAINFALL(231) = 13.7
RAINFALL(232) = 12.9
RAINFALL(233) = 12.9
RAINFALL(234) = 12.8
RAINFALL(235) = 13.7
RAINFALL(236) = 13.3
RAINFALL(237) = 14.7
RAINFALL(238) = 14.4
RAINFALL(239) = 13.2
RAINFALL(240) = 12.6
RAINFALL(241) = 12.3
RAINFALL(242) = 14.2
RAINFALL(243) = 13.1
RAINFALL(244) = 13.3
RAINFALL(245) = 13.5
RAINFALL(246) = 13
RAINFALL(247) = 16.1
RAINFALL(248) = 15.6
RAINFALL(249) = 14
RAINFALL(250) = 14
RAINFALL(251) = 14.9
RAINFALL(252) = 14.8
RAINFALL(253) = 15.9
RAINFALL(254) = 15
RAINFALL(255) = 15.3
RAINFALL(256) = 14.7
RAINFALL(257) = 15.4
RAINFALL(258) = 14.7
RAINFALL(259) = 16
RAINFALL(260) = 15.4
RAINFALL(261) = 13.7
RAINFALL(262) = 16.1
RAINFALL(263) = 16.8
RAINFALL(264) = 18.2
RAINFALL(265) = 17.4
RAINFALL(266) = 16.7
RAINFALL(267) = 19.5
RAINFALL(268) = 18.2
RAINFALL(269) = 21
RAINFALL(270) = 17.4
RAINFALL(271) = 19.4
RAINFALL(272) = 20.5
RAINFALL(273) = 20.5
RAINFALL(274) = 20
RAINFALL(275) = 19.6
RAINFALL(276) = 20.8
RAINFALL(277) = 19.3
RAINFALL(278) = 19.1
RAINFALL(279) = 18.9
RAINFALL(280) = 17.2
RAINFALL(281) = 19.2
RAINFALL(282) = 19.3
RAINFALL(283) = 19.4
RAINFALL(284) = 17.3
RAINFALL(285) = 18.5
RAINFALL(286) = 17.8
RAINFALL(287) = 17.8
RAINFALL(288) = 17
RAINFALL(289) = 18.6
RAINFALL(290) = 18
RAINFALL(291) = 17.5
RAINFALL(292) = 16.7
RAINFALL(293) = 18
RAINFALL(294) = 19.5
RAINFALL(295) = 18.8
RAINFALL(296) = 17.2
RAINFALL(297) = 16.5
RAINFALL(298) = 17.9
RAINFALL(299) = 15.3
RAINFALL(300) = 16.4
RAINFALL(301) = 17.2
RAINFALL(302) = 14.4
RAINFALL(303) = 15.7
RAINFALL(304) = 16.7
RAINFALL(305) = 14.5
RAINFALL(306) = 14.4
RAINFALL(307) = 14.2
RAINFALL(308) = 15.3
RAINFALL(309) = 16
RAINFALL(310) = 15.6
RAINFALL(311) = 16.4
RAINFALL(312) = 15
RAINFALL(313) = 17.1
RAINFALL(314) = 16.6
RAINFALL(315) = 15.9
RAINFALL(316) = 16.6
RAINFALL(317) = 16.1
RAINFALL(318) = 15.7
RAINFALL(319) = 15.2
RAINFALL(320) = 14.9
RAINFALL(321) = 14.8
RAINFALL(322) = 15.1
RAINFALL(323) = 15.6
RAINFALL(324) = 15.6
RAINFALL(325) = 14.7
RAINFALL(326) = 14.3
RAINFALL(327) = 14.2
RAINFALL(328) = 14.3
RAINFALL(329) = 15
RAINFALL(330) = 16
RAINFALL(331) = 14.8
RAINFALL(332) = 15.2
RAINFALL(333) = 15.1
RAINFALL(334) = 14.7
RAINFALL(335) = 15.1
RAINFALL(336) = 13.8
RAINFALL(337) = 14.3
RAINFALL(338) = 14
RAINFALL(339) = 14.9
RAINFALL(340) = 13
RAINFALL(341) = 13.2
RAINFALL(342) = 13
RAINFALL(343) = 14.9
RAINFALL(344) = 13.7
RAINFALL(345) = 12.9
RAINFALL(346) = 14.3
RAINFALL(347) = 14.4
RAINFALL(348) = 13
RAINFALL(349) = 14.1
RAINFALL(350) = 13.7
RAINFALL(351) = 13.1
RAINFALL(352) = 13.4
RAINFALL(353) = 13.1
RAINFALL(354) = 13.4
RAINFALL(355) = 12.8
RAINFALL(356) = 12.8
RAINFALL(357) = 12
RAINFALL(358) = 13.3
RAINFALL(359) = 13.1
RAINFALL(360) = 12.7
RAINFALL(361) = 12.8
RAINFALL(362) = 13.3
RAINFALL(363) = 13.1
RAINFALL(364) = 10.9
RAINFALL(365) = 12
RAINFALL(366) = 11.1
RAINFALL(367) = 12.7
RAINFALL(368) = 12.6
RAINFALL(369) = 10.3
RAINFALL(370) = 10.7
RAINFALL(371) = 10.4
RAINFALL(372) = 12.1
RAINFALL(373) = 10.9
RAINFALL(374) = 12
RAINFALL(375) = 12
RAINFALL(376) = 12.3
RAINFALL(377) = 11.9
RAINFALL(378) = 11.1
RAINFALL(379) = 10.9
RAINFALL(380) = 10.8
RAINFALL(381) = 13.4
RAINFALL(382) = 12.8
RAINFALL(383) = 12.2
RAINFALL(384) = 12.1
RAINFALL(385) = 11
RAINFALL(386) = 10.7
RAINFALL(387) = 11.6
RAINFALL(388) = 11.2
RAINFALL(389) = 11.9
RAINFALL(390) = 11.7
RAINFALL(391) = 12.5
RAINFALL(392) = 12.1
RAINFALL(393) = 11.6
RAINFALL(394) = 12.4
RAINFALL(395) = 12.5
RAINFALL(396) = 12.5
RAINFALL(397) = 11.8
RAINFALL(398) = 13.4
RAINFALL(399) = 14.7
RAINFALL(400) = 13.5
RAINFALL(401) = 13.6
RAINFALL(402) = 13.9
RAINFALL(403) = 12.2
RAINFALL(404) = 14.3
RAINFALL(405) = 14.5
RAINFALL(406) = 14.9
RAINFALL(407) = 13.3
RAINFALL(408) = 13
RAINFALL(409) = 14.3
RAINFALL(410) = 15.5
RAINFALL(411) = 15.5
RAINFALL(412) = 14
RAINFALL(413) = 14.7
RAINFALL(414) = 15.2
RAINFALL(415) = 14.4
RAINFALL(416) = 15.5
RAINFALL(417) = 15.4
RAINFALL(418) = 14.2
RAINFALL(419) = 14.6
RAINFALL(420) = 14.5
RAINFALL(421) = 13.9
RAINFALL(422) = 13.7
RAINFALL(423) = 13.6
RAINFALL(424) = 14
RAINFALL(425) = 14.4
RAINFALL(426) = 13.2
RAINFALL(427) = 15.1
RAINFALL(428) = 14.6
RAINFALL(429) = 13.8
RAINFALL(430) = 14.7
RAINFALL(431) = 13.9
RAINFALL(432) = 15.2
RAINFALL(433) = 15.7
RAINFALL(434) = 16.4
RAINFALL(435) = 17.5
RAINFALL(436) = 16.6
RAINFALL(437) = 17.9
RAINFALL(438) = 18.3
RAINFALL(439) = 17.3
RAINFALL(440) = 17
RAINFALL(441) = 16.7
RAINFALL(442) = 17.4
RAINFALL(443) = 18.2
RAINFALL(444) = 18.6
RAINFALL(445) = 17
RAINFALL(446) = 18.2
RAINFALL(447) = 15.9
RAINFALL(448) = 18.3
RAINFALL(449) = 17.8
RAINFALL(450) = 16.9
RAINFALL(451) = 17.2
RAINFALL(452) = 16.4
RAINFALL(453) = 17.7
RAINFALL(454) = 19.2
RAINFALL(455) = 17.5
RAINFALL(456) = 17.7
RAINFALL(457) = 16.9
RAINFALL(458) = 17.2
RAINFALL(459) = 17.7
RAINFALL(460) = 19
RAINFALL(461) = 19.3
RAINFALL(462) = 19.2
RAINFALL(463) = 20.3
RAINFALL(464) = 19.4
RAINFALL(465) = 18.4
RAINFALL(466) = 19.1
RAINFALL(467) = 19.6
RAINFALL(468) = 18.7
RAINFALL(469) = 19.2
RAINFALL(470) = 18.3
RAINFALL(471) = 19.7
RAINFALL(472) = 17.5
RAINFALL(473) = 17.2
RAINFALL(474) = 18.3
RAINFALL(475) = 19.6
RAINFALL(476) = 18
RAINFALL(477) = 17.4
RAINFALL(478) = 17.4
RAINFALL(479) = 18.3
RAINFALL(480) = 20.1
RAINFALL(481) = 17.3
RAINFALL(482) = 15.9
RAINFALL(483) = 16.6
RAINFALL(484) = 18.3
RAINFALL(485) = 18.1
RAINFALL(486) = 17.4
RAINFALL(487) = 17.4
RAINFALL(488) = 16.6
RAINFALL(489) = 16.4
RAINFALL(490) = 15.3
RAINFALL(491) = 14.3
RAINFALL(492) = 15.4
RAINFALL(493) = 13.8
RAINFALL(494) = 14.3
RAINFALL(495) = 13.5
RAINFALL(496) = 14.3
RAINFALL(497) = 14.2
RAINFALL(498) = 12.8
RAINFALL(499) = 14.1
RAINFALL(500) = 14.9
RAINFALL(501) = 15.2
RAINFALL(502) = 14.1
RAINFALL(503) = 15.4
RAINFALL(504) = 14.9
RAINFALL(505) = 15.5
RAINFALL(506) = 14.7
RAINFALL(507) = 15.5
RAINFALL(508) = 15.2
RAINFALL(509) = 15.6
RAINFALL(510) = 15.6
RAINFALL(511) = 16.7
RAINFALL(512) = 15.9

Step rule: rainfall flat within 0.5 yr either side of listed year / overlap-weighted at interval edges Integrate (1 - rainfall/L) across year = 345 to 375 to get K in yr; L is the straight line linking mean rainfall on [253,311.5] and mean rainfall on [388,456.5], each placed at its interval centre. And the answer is 6.6 yr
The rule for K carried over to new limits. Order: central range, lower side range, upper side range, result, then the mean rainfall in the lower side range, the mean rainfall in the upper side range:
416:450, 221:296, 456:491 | 3.49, 16.2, 18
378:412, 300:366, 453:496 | 6.51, 14.4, 17.6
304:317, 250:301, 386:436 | 0.71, 17.5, 13.9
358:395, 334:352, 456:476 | 7.95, 13.9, 18.6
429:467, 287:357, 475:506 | -4.13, 15.2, 15.9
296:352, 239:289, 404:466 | 5.26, 16.7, 16.2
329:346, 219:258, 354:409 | -1.80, 14.2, 12.4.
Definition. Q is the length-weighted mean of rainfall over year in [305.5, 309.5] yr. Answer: 15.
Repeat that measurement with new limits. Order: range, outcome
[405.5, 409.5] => 13.9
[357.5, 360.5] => 13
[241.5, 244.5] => 13.5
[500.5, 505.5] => 15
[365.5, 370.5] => 11.5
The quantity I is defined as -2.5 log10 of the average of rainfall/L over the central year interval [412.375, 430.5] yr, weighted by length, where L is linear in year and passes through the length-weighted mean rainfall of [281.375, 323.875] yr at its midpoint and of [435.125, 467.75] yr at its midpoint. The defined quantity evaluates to 0.22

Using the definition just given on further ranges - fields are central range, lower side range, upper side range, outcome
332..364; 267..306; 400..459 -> 0.25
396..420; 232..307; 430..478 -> 0.23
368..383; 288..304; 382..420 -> 0.22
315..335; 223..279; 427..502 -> 0.07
